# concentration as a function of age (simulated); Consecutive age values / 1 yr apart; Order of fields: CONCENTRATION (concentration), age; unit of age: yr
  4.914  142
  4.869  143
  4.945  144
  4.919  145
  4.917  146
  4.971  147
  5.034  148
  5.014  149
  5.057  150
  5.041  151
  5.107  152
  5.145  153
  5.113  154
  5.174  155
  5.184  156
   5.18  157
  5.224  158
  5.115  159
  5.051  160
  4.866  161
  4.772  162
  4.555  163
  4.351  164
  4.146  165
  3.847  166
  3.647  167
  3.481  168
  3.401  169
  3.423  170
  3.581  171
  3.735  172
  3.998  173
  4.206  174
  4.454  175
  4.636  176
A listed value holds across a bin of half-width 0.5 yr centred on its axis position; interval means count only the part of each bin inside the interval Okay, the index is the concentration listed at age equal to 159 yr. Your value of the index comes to 5.115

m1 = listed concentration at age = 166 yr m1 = 3.847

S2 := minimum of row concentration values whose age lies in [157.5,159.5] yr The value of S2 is 5.115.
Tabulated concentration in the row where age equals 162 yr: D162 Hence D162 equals 4.772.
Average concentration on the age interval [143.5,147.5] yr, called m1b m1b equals 4.94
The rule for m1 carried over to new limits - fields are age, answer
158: 5.224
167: 3.647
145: 4.919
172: 3.735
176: 4.636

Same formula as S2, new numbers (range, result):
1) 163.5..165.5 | 4.146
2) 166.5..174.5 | 3.401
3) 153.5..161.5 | 4.866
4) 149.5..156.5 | 5.041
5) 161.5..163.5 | 4.555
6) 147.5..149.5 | 5.014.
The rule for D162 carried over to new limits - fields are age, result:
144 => 4.945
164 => 4.351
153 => 5.145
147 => 4.971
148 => 5.034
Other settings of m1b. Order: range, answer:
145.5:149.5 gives 4.98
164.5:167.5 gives 3.88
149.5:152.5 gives 5.07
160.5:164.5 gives 4.64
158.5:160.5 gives 5.08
